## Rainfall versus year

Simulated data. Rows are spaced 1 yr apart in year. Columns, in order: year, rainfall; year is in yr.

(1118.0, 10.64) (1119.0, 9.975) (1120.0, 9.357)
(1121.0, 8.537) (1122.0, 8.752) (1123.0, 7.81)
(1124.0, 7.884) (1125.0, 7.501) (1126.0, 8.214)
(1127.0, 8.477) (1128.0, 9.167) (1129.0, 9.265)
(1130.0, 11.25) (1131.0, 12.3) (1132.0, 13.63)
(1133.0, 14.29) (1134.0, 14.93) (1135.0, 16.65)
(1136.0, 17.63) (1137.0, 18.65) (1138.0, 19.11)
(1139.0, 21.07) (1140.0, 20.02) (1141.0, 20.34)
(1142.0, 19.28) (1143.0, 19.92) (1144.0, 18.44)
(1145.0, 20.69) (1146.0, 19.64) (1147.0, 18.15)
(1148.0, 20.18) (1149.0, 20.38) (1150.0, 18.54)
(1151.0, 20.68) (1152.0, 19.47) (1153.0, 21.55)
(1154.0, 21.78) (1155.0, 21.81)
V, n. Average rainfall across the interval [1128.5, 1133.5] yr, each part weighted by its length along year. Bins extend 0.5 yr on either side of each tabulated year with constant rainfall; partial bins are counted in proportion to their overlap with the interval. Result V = 12.1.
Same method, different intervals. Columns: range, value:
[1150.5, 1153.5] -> 20.6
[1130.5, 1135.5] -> 14.4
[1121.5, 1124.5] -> 8.15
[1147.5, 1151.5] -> 19.9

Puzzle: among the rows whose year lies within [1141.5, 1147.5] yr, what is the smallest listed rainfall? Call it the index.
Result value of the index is 18.15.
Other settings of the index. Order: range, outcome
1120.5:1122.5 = 8.537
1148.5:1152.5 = 18.54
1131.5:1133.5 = 13.63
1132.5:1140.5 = 14.29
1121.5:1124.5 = 7.81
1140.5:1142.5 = 19.28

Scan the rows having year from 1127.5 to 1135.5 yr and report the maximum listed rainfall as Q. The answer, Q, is 16.65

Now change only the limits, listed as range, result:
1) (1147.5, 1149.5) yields 20.38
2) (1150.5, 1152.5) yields 20.68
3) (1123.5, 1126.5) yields 8.214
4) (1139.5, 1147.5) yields 20.69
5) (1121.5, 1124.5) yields 8.752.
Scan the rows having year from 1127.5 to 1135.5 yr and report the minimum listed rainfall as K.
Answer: 9.167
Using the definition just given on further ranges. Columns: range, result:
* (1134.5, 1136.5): 16.65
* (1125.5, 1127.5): 8.214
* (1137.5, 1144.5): 18.44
